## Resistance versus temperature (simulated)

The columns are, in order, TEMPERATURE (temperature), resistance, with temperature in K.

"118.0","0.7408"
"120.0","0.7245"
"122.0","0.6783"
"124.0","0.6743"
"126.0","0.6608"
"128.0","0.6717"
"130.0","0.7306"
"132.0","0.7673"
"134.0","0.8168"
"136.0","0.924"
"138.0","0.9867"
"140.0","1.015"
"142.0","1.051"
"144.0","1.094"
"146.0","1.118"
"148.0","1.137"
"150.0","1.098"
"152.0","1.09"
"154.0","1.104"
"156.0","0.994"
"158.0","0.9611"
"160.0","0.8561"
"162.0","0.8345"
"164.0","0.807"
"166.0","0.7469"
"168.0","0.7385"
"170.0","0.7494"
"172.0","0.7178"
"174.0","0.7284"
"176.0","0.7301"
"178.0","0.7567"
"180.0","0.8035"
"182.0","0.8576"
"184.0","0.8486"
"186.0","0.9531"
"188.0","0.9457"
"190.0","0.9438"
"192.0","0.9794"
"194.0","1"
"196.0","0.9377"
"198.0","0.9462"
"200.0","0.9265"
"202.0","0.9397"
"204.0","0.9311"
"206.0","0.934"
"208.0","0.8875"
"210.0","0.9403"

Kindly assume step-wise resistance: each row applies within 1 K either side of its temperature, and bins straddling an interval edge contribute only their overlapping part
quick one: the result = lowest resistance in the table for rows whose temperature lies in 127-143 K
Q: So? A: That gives 0.6717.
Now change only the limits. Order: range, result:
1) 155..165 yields 0.807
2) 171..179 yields 0.7178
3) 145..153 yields 1.09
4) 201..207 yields 0.9311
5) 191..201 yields 0.9265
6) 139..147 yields 1.015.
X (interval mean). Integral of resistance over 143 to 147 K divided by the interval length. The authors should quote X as 1.11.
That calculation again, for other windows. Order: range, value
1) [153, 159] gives 1.02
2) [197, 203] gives 0.937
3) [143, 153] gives 1.11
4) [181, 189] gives 0.901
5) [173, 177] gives 0.729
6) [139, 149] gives 1.08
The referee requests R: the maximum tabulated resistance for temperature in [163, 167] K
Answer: 0.807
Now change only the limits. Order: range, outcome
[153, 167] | 1.104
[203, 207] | 0.934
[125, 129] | 0.6717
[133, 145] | 1.094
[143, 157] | 1.137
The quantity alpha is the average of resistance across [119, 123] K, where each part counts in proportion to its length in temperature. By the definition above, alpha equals 0.701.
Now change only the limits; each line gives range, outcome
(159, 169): 0.797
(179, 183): 0.831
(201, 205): 0.935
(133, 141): 0.936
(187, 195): 0.967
